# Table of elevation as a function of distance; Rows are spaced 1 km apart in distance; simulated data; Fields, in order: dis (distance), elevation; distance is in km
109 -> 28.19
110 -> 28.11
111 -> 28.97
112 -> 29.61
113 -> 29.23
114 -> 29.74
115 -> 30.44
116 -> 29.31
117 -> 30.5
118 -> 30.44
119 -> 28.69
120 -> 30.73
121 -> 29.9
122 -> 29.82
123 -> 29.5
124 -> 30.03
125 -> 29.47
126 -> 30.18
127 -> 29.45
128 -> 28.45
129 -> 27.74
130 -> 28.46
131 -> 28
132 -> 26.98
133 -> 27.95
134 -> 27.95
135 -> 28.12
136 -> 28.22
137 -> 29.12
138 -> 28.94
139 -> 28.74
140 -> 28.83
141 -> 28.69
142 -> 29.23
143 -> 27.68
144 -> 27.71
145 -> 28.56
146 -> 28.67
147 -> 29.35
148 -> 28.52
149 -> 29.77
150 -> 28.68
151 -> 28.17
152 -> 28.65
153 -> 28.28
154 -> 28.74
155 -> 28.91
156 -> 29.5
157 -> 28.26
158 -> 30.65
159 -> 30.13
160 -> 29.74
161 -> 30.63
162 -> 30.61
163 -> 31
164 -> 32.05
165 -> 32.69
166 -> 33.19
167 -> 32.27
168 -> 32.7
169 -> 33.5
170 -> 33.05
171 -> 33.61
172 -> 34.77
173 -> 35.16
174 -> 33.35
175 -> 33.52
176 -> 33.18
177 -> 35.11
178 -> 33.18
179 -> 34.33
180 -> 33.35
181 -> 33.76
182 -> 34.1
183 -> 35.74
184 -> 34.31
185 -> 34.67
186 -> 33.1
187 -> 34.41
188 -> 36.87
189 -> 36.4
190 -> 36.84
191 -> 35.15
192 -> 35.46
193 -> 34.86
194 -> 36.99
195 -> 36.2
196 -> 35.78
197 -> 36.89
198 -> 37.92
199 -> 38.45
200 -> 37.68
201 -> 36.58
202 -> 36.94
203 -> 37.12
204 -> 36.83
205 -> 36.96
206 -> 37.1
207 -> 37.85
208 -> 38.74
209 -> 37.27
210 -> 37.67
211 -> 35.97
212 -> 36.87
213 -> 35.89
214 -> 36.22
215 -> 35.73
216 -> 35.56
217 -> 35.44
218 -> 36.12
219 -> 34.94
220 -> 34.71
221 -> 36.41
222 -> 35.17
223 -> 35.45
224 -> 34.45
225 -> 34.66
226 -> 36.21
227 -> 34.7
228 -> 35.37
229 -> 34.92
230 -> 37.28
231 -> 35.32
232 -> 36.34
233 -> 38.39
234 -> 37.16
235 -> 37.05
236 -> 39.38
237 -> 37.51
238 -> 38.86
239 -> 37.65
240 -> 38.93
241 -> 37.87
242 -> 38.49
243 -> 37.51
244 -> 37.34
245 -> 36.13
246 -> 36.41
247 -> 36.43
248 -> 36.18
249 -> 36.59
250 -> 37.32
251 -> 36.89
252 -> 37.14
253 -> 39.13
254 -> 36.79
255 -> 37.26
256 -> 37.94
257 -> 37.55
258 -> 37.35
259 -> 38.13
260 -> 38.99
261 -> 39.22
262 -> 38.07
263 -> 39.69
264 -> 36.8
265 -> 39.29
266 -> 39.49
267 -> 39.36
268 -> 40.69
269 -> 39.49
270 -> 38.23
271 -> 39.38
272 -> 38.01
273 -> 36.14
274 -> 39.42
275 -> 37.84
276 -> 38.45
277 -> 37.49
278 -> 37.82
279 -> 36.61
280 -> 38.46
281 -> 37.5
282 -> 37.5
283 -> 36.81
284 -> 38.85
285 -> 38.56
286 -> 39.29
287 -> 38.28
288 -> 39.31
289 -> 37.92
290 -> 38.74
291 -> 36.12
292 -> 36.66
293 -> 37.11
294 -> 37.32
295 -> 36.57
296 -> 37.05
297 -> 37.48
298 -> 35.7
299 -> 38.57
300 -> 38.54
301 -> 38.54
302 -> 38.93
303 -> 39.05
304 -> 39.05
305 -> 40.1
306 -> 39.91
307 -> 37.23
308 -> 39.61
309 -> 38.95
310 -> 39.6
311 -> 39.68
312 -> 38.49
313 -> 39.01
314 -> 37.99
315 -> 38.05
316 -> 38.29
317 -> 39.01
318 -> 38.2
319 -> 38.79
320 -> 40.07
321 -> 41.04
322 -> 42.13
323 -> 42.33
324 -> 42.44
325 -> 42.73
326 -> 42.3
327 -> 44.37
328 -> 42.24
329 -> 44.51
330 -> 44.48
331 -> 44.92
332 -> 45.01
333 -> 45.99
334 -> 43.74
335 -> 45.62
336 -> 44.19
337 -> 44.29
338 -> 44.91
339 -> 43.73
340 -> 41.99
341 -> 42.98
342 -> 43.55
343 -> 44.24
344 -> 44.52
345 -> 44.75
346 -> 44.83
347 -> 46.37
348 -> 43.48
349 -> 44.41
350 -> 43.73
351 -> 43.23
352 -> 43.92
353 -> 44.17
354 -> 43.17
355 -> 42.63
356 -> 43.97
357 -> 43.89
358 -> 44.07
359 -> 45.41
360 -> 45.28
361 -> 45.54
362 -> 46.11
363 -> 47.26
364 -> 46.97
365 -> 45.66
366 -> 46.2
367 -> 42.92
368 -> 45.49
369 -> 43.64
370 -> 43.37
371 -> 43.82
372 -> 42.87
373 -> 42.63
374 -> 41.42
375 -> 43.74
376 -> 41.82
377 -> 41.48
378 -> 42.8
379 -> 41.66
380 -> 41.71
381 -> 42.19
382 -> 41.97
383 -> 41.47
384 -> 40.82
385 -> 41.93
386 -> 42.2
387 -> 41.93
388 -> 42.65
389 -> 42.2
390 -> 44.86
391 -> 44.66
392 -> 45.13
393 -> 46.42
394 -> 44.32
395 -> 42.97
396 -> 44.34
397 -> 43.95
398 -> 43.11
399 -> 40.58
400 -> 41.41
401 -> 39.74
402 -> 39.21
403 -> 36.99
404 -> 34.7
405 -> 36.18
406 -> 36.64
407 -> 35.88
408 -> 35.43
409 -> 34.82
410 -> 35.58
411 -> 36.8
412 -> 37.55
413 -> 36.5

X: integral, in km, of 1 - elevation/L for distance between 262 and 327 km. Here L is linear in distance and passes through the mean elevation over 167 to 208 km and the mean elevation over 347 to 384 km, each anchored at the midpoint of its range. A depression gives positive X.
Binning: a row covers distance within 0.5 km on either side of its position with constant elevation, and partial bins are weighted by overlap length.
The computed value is 2.6 km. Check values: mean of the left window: 35.3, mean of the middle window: 38.8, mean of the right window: 43.7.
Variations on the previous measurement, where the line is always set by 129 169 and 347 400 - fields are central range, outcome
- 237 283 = -2.0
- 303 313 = 0.1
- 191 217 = -3.1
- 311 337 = -0.9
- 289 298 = 0.3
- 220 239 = -1.0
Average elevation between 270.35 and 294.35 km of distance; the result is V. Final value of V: 37.9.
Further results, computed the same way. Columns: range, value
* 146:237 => 34.4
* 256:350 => 40.1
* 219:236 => 35.9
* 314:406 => 42.9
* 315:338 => 42.5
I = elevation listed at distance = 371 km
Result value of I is 43.82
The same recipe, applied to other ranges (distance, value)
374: 41.42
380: 41.71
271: 39.38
